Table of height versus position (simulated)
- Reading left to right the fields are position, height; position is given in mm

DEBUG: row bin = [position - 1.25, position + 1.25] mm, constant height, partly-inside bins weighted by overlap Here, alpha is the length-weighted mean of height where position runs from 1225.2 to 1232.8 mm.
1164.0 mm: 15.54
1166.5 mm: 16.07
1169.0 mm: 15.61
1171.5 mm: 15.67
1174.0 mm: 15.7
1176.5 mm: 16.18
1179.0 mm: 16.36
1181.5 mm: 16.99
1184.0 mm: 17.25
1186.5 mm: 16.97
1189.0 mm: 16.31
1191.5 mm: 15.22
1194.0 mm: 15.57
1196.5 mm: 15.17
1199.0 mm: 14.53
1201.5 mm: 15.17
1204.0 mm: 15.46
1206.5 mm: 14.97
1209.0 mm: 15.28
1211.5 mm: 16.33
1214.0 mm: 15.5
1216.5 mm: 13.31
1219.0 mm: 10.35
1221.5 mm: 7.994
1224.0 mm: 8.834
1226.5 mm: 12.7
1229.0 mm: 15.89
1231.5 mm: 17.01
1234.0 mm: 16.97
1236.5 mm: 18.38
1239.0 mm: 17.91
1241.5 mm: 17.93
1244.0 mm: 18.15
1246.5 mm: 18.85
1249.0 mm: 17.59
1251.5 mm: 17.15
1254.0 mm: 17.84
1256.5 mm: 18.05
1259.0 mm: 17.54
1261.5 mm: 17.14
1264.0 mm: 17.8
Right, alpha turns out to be 15.2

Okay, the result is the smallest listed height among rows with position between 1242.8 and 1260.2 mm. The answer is 17.15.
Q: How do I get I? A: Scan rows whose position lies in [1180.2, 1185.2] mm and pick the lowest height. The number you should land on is 16.99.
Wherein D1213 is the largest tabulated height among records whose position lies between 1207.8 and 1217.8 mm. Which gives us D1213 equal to 16.33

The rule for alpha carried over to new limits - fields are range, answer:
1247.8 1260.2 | 17.6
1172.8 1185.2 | 16.5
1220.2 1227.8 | 9.89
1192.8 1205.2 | 15.2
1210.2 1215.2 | 15.9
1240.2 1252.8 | 17.9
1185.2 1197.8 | 15.8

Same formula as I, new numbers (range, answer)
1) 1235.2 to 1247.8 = 17.91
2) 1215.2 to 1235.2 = 7.994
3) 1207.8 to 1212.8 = 15.28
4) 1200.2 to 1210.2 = 14.97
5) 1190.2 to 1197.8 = 15.17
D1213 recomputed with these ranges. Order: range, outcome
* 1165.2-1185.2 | 17.25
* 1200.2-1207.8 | 15.46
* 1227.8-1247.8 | 18.85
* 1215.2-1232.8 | 17.01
